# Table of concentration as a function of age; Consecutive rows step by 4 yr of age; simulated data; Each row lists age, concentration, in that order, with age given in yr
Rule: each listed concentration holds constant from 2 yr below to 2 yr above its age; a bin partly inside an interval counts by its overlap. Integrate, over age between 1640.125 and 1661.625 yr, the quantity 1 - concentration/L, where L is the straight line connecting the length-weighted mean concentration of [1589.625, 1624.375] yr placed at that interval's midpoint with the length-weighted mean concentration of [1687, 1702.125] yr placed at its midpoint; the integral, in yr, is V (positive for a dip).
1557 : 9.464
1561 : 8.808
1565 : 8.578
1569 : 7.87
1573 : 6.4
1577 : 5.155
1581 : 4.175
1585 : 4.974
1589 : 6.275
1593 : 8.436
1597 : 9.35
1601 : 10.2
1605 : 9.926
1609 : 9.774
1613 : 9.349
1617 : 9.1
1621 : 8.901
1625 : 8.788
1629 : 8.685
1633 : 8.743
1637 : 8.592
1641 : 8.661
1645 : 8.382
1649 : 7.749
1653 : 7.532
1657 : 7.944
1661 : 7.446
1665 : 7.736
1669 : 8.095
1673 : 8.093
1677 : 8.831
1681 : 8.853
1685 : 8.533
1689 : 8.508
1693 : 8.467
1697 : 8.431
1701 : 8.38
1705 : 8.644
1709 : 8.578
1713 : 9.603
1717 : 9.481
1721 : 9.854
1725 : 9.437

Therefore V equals 2.2 yr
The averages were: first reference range 9.23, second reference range 8.45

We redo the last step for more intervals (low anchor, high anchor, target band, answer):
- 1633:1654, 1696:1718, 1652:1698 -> 1.8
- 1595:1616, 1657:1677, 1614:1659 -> 1.7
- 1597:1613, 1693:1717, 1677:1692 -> 0.6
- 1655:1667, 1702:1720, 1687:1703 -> 0.4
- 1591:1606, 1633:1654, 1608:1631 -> -0.4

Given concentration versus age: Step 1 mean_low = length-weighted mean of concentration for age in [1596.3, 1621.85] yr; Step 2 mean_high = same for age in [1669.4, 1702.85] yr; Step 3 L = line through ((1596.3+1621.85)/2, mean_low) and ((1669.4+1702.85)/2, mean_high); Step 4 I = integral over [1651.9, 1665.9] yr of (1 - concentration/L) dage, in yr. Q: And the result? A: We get 1.9 yr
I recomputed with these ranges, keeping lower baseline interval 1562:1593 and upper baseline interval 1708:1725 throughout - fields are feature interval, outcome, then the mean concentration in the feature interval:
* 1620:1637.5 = -2.8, 8.75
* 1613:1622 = -2.2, 9.09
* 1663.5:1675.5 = 0.6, 8.02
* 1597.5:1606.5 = -3.9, 9.95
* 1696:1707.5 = 0.8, 8.49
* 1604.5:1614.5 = -3.6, 9.66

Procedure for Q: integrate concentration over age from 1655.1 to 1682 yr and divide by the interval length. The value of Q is 8.12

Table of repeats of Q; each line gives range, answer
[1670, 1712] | 8.55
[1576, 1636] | 8.18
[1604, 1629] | 9.23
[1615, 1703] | 8.38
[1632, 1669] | 8.07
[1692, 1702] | 8.43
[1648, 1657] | 7.7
